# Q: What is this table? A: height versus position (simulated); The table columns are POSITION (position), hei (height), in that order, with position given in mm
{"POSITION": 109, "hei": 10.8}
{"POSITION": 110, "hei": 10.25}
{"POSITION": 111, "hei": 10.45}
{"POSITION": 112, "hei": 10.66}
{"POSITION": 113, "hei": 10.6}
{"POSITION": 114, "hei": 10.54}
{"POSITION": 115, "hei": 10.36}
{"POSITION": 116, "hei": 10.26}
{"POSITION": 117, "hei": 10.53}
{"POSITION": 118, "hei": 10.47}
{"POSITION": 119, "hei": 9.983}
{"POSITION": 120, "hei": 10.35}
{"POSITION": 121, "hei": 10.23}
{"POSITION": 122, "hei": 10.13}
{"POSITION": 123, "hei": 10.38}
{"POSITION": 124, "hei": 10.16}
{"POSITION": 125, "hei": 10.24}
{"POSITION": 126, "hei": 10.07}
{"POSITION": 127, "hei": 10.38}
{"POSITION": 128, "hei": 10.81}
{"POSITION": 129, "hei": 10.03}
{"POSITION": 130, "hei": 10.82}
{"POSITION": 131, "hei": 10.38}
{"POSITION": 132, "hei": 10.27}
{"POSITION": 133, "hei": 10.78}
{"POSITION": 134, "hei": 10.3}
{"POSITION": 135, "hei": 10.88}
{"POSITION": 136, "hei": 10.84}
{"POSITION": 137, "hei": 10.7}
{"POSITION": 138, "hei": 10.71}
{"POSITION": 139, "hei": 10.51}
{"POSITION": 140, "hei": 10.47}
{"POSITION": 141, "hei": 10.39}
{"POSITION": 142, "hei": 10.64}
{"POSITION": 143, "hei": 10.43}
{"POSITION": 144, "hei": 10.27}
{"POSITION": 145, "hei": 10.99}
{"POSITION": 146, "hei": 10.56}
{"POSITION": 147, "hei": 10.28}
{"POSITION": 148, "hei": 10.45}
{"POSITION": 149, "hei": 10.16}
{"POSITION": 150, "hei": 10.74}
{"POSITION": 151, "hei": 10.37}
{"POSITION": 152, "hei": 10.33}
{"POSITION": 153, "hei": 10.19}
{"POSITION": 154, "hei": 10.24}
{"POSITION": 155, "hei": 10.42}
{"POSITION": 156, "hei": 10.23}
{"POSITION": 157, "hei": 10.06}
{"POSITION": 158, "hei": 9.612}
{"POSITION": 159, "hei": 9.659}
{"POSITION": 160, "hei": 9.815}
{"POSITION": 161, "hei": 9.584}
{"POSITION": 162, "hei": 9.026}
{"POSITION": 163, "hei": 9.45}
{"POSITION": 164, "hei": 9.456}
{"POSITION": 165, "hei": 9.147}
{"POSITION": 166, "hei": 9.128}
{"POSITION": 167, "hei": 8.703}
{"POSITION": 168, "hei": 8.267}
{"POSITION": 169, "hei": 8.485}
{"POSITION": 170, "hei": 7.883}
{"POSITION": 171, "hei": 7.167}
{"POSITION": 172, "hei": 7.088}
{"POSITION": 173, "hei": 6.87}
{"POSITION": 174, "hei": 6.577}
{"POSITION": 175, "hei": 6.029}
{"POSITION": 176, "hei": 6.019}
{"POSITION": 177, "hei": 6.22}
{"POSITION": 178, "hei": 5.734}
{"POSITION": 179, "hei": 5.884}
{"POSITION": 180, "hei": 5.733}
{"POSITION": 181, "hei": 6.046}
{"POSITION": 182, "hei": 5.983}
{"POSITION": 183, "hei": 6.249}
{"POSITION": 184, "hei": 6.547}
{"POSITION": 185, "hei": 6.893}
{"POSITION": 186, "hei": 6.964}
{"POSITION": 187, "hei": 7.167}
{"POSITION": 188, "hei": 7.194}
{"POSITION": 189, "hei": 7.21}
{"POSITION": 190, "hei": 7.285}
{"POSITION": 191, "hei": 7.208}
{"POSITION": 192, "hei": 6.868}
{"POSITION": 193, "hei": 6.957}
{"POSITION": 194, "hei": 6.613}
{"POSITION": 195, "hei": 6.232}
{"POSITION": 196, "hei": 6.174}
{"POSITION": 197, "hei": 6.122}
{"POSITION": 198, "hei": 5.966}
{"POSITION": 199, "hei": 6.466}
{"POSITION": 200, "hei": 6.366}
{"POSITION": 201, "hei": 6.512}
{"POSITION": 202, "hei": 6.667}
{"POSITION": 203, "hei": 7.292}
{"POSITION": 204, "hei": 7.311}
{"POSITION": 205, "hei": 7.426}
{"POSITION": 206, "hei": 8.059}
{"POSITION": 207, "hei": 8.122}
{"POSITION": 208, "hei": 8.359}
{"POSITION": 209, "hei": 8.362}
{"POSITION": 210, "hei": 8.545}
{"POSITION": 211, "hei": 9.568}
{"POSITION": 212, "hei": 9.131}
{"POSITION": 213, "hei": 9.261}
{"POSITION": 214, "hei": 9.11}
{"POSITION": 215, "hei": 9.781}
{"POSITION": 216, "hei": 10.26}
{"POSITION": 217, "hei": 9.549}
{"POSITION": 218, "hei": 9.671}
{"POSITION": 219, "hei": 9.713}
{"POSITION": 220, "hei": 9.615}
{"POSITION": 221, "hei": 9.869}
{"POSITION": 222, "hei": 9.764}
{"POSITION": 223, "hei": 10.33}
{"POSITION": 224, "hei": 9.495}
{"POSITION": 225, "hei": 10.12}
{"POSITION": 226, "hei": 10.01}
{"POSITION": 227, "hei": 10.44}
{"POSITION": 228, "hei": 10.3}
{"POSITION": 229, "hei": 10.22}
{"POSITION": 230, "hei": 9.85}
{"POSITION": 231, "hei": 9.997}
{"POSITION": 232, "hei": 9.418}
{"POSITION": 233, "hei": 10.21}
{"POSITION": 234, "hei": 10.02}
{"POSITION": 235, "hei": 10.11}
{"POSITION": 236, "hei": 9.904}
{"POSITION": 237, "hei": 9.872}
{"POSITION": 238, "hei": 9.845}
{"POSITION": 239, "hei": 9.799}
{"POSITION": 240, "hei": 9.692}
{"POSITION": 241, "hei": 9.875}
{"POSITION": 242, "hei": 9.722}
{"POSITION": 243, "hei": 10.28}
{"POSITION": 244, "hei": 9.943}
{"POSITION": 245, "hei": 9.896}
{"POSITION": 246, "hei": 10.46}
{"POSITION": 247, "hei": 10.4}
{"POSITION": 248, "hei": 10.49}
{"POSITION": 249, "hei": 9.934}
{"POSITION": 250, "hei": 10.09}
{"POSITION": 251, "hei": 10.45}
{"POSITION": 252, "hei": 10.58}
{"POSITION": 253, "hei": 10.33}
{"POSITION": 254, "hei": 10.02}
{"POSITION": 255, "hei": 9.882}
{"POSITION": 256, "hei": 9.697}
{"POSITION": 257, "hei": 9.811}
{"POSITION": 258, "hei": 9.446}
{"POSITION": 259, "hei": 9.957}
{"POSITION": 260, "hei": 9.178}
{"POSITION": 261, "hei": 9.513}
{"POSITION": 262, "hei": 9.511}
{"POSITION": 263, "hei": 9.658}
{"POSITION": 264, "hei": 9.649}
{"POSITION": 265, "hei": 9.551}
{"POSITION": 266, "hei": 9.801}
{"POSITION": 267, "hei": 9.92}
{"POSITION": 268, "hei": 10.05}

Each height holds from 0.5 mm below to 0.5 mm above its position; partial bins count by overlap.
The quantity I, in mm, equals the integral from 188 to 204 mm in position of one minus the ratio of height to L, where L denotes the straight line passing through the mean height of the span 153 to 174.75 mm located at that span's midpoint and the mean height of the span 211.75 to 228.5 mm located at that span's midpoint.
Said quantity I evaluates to 4.6 mm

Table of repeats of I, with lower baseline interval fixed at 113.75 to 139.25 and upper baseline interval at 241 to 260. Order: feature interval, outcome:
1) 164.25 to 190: 8.1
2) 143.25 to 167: 0.8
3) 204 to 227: 2.0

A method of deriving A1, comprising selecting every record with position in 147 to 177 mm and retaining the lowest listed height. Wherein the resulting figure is 6.019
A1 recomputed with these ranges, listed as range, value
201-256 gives 6.512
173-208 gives 5.733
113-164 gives 9.026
